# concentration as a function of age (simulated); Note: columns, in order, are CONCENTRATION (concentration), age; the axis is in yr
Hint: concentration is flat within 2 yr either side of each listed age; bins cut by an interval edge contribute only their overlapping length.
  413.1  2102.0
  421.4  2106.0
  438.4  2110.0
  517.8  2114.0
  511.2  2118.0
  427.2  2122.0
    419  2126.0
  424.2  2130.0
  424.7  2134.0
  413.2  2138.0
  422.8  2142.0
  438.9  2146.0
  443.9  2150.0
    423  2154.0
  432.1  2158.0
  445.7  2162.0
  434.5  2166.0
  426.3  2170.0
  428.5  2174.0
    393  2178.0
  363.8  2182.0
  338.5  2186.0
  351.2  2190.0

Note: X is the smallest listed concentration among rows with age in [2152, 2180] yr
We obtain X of 393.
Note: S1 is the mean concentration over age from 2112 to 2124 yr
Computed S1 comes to 485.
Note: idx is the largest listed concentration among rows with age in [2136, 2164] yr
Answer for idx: 445.7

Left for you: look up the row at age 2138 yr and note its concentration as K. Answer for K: 413.2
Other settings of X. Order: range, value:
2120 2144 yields 413.2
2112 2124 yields 427.2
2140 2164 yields 422.8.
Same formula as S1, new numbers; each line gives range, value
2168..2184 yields 403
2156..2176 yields 433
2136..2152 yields 430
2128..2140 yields 421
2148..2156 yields 433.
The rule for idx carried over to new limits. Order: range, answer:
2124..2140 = 424.7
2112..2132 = 517.8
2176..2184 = 393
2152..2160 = 432.1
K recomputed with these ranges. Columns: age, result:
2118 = 511.2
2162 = 445.7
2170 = 426.3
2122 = 427.2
